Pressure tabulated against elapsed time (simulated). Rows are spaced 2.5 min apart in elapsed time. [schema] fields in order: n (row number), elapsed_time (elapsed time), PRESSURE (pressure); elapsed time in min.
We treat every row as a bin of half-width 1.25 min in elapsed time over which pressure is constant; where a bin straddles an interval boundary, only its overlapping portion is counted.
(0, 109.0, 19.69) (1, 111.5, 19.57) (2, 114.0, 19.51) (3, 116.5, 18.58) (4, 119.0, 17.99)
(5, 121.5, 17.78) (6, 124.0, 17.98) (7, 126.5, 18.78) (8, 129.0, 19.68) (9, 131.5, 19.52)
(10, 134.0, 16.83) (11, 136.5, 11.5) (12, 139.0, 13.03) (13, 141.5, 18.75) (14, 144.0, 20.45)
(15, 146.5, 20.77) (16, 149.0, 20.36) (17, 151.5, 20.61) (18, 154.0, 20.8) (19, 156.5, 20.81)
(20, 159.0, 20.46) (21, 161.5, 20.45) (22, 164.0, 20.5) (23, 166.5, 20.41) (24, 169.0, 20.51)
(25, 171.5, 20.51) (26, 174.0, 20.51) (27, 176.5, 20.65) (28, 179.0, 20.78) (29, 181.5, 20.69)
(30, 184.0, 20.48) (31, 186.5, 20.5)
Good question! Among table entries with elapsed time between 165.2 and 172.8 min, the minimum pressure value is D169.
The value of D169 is 20.41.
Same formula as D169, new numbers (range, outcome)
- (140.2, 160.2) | 18.75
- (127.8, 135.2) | 16.83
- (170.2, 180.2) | 20.51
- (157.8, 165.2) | 20.45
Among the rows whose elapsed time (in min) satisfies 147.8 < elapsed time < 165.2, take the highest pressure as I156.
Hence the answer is 20.81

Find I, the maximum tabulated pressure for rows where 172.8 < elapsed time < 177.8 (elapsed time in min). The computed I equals 20.65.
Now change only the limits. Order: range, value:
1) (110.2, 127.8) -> 19.57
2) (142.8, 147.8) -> 20.77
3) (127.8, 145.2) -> 20.45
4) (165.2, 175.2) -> 20.51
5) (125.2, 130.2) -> 19.68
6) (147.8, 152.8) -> 20.61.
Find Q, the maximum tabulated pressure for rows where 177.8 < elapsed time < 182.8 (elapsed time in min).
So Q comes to 20.78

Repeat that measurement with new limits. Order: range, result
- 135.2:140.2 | 13.03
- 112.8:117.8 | 19.51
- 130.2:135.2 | 19.52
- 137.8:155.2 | 20.8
